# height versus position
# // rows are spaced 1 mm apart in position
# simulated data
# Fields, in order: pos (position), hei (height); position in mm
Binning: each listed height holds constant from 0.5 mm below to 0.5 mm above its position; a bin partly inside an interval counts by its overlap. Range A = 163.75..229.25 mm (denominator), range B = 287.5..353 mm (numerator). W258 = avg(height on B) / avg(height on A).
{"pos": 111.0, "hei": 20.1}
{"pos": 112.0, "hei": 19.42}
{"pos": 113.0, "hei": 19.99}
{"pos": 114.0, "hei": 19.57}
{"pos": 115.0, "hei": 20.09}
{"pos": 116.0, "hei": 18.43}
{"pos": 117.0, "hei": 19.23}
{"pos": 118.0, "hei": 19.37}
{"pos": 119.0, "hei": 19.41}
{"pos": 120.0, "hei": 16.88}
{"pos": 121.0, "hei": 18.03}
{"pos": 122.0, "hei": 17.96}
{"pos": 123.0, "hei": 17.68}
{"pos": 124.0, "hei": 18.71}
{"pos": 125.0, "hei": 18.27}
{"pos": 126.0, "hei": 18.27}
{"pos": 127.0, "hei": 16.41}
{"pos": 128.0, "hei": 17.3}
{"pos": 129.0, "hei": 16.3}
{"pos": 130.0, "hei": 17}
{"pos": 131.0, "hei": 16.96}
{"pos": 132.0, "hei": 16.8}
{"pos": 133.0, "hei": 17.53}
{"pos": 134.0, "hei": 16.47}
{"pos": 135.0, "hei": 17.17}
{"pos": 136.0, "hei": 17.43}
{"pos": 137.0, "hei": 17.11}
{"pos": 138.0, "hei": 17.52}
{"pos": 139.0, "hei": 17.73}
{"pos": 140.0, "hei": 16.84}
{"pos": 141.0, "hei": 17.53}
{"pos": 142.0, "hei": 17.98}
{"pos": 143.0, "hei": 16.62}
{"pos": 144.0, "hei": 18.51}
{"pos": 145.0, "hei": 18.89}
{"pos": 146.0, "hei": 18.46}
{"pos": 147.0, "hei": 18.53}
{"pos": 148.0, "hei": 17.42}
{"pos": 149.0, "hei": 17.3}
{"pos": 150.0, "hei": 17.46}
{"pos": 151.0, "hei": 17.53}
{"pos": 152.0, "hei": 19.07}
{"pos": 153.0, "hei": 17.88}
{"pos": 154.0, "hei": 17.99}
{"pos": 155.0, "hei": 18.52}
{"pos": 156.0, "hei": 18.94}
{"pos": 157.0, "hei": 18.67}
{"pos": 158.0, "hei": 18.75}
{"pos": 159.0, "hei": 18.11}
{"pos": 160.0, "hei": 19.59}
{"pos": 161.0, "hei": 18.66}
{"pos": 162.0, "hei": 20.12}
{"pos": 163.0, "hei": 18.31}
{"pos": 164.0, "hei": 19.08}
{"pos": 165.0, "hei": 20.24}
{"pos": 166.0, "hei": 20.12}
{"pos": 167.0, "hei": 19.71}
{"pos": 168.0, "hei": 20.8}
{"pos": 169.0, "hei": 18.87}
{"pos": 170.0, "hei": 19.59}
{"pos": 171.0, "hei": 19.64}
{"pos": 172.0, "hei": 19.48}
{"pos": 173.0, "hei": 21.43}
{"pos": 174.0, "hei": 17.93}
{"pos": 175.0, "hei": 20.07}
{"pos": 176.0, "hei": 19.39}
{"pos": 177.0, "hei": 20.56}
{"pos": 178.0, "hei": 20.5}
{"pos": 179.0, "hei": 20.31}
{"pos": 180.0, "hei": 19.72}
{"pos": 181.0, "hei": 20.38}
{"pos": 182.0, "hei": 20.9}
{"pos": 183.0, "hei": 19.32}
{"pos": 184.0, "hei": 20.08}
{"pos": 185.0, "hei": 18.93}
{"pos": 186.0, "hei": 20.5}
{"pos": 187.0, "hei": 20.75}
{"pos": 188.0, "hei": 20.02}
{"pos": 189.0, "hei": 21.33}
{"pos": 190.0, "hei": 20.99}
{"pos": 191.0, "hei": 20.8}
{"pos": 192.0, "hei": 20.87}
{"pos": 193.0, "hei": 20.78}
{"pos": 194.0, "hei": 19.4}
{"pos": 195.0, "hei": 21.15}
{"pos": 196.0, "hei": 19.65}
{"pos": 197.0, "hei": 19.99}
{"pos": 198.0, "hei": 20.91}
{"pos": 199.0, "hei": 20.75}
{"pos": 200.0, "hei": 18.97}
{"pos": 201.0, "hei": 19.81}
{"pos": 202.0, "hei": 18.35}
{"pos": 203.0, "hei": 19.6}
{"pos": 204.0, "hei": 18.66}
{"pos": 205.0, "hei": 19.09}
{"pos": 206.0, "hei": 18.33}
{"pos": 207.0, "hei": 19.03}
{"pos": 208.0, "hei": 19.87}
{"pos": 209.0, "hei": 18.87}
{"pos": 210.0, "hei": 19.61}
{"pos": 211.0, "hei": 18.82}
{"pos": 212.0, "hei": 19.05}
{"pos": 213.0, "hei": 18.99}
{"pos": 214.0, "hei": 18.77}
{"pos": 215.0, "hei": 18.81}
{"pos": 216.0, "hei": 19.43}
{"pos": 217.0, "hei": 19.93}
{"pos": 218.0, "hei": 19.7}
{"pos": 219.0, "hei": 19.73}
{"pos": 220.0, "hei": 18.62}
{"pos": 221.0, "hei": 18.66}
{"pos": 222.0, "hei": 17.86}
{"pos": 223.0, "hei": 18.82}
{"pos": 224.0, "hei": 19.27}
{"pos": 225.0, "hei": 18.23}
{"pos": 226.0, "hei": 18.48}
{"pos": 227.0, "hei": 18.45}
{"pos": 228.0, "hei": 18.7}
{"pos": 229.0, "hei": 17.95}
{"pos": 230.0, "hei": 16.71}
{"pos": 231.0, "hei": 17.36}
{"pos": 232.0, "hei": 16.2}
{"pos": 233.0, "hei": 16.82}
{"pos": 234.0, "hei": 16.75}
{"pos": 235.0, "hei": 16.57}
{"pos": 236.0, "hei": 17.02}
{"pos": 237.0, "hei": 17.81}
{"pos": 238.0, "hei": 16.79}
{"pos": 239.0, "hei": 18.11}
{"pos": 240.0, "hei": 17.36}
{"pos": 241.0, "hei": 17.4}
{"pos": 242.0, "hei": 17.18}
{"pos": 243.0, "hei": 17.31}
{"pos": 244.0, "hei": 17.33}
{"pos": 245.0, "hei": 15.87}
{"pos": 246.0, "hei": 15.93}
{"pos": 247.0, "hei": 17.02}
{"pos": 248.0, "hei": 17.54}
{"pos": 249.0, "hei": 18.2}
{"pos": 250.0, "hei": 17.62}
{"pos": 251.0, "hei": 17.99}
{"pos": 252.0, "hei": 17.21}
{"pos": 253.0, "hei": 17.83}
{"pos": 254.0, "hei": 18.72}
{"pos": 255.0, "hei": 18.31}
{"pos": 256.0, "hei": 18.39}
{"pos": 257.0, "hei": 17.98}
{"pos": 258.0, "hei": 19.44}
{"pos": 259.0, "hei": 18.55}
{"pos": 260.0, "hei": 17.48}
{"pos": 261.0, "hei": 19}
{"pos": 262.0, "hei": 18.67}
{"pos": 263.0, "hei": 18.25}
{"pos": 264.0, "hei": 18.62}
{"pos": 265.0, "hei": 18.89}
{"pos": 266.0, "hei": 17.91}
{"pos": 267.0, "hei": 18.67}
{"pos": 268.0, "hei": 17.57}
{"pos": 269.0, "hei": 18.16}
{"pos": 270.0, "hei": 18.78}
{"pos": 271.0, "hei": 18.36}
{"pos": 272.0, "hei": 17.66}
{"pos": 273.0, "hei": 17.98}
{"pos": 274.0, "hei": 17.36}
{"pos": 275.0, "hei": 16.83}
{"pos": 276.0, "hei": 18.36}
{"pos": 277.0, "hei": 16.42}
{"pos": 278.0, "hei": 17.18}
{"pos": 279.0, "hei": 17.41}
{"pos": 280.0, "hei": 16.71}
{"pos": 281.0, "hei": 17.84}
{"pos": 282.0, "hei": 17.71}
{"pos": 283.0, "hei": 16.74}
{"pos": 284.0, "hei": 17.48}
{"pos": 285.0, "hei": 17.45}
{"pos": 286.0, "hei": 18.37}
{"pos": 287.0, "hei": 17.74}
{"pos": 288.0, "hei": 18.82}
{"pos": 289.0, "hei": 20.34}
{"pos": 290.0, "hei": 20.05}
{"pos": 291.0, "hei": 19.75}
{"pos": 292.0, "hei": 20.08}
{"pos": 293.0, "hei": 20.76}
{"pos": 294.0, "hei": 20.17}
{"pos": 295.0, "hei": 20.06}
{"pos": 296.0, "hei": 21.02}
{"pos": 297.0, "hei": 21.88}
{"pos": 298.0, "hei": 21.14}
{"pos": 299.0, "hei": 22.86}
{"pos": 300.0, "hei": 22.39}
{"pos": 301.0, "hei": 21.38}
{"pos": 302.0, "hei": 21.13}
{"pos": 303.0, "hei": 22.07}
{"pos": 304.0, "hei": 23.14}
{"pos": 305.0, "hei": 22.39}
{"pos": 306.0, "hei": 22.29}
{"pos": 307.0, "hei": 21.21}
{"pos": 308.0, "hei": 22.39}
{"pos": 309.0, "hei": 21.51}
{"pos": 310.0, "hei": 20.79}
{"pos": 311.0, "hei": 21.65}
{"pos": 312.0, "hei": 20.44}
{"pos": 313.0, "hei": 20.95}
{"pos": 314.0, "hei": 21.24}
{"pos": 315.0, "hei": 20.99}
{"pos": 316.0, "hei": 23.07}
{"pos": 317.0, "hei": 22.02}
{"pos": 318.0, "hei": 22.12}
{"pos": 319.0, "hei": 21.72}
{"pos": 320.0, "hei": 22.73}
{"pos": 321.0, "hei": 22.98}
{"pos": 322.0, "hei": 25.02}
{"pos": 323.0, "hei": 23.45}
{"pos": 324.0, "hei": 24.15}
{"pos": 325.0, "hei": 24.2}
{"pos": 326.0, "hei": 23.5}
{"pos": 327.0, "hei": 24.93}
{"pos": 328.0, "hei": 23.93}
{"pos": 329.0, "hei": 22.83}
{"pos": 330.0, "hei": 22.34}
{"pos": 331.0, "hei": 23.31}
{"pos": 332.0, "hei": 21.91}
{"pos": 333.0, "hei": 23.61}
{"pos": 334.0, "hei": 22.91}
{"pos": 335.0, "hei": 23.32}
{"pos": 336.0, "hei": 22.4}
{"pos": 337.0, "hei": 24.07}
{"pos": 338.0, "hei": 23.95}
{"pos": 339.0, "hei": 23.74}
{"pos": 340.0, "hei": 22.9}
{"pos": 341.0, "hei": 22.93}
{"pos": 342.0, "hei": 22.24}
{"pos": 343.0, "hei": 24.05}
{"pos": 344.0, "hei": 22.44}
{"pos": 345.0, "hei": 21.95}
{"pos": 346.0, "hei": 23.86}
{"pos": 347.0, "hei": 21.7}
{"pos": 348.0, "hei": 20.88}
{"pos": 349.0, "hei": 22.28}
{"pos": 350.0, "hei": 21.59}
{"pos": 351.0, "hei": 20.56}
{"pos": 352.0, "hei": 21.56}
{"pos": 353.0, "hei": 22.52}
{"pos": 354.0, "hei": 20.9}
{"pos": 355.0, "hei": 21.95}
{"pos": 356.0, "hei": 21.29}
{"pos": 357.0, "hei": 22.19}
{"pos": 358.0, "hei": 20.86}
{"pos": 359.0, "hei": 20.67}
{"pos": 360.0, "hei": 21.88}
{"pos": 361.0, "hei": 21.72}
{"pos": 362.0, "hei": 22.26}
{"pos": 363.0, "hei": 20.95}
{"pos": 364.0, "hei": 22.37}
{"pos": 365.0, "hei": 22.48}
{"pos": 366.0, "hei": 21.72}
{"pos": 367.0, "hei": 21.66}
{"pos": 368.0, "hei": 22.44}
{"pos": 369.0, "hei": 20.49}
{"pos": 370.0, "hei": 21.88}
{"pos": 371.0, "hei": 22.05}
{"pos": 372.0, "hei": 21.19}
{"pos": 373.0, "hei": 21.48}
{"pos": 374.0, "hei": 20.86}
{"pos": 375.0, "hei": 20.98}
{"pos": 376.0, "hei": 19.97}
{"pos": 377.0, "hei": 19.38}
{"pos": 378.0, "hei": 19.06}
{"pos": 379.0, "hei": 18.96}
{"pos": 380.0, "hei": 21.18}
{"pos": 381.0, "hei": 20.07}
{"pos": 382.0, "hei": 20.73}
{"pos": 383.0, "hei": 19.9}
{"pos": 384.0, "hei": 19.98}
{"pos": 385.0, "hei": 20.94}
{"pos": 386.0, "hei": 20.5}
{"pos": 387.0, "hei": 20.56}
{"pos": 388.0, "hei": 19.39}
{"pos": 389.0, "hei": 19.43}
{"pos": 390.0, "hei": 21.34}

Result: 1.1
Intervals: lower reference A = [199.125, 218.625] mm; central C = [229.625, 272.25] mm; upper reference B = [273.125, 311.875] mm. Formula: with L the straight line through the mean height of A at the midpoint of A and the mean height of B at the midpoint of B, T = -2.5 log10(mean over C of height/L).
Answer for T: 0.10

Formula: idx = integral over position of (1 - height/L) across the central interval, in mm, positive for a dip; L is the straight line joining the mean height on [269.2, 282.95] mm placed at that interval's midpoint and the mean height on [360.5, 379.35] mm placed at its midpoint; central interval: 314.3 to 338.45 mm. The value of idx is -4.5 mm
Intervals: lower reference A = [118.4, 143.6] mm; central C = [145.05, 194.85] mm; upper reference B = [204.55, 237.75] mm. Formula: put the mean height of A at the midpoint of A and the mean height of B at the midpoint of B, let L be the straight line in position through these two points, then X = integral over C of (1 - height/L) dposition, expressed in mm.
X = -4.5 mm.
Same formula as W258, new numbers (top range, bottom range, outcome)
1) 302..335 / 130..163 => 1.26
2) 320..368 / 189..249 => 1.21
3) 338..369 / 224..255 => 1.26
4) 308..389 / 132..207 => 1.14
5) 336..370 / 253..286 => 1.23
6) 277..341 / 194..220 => 1.10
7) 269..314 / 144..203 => 1.01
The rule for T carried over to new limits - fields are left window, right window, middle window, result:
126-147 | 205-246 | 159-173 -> -0.11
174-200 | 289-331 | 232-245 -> 0.22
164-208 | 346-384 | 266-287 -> 0.17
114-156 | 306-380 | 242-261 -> 0.14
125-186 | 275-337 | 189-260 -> 0.07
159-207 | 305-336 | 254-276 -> 0.18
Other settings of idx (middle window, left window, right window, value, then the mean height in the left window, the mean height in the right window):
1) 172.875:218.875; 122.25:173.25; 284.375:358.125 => -1.3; 18.2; 21.9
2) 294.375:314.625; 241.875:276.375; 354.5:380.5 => -2.4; 17.9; 21.2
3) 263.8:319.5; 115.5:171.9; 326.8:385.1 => 2.6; 18.2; 21.8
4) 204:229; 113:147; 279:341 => 0.9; 17.9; 21.5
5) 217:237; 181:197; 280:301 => 2.0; 20.4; 19.6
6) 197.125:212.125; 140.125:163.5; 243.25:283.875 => -1.1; 18.3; 17.8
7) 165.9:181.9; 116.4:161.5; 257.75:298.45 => -1.7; 17.9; 18.6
